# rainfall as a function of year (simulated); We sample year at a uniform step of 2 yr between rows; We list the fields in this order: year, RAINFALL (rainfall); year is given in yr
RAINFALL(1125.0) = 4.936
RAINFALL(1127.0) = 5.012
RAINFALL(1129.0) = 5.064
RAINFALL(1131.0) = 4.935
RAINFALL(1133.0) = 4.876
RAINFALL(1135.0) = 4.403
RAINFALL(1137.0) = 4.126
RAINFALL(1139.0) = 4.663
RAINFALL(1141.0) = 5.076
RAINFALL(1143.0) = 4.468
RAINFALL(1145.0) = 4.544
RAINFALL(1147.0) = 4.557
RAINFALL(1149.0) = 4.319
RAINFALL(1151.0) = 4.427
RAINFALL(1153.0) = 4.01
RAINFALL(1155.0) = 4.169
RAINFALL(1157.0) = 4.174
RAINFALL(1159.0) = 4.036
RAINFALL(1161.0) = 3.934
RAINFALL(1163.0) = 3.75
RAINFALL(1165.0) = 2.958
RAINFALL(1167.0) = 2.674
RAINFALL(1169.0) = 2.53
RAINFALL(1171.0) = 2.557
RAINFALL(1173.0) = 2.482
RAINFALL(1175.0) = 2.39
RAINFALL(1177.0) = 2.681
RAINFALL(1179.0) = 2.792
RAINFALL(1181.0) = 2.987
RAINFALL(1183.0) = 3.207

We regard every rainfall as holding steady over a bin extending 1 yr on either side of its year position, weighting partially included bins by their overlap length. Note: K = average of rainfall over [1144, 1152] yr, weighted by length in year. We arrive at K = 4.46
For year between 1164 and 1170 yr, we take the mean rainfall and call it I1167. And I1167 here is 2.72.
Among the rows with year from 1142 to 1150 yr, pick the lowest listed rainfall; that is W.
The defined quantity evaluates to 4.319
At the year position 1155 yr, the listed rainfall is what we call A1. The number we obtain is 4.169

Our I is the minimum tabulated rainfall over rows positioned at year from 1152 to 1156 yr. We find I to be 4.01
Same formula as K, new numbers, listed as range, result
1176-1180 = 2.74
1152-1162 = 4.06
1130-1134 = 4.91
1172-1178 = 2.52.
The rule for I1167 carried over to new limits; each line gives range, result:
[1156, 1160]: 4.11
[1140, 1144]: 4.77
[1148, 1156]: 4.23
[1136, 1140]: 4.39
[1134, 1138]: 4.26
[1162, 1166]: 3.35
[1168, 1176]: 2.49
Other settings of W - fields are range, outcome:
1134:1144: 4.126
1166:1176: 2.39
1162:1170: 2.53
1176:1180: 2.681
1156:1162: 3.934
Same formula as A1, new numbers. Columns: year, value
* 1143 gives 4.468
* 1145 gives 4.544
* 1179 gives 2.792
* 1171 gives 2.557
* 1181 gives 2.987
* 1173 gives 2.482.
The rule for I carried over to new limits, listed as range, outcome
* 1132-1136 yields 4.403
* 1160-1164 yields 3.75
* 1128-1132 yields 4.935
